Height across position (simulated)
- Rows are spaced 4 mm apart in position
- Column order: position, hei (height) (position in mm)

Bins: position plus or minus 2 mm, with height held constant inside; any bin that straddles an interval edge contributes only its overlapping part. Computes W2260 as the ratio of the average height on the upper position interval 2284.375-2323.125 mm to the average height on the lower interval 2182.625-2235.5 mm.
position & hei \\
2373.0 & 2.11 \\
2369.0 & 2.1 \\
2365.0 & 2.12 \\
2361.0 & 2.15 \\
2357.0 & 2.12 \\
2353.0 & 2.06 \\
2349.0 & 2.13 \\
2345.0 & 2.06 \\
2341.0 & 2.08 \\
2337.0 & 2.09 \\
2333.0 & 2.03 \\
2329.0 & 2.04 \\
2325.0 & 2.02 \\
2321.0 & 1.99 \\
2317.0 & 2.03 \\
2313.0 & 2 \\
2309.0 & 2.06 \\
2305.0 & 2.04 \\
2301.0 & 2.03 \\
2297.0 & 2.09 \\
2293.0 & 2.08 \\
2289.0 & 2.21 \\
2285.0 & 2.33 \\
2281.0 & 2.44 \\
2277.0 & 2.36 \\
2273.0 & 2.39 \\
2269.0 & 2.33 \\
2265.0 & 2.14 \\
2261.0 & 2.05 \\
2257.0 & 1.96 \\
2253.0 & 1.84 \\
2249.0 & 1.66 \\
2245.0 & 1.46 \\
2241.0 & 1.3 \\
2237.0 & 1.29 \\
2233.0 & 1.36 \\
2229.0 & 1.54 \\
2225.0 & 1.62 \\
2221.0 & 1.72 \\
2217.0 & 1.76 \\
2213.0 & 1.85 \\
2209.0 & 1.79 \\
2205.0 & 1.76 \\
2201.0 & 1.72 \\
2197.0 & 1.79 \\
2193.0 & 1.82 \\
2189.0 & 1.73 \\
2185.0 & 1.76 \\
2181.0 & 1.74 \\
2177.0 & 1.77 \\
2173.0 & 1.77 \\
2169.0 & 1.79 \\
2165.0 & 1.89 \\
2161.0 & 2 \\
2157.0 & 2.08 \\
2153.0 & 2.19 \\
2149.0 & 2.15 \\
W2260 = 1.2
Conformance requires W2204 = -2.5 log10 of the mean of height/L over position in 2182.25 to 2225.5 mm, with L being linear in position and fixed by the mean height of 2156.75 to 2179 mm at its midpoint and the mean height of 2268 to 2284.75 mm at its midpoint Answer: 0.16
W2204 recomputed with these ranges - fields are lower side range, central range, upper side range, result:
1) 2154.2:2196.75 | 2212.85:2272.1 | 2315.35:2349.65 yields 0.117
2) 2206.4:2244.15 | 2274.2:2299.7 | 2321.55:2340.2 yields -0.214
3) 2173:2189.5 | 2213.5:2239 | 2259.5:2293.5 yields 0.261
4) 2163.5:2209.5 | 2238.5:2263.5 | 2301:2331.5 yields 0.115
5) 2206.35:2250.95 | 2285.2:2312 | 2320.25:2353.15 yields -0.115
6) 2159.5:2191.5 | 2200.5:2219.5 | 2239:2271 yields 0.025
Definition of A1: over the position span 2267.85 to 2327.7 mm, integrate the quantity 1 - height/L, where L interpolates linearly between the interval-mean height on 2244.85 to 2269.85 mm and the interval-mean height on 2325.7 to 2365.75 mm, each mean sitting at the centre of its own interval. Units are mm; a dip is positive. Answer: -4.6 mm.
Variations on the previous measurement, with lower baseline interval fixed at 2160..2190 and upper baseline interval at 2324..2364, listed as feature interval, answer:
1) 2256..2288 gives -4.8 mm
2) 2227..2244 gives 4.7 mm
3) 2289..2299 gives -0.6 mm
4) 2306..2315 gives 0.0 mm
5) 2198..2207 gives 0.5 mm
